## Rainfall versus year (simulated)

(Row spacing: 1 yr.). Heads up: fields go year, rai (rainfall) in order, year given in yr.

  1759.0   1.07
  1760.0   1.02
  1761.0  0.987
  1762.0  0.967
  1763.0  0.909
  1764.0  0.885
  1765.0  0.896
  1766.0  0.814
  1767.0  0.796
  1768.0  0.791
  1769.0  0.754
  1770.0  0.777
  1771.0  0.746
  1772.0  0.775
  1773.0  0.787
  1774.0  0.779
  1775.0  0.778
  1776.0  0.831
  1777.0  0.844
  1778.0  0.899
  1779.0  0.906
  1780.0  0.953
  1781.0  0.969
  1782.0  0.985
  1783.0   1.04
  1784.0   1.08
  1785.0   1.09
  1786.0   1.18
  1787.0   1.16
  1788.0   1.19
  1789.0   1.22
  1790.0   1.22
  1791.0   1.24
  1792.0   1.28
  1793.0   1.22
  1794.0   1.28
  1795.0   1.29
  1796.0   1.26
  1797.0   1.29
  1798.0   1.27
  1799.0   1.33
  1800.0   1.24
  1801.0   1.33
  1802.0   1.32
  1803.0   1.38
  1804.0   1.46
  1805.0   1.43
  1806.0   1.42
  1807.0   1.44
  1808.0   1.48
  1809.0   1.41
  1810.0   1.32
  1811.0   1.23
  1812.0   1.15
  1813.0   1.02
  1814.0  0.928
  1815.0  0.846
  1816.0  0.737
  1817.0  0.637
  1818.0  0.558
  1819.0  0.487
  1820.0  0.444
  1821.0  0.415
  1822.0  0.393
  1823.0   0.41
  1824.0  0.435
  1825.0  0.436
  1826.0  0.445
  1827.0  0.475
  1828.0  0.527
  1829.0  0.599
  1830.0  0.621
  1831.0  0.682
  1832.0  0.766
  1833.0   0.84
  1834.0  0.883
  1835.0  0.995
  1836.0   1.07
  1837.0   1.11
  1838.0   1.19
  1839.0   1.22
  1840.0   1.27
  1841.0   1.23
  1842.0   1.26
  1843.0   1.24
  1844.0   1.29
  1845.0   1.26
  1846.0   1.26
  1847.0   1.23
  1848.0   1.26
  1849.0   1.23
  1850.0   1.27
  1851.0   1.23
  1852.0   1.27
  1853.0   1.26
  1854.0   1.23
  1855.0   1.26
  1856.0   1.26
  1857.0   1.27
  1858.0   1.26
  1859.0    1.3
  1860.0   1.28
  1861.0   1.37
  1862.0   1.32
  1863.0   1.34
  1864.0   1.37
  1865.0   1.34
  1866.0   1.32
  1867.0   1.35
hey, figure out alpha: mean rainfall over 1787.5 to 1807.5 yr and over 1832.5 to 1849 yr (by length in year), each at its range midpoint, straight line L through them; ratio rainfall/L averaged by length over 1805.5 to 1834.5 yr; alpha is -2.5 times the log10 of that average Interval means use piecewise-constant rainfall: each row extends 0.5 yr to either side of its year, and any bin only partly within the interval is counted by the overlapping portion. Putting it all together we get 0.48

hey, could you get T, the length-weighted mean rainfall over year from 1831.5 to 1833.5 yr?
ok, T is 0.803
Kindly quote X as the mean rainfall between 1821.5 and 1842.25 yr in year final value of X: 0.797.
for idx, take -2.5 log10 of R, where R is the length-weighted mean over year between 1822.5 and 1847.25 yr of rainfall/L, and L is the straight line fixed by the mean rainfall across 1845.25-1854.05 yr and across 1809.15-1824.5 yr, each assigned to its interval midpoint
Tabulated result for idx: 0.16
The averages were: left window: 0.749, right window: 1.25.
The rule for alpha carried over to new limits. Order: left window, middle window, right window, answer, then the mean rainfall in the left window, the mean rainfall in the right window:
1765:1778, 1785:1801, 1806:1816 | -0.224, 0.798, 1.19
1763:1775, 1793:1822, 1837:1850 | -0.097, 0.804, 1.24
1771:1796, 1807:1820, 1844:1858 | 0.155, 1.04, 1.25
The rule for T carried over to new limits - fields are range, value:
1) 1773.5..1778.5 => 0.826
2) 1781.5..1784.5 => 1.03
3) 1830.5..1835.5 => 0.833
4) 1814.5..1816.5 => 0.791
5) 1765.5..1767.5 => 0.805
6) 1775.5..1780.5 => 0.887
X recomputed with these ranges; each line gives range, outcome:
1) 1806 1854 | 0.96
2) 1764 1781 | 0.827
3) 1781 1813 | 1.26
